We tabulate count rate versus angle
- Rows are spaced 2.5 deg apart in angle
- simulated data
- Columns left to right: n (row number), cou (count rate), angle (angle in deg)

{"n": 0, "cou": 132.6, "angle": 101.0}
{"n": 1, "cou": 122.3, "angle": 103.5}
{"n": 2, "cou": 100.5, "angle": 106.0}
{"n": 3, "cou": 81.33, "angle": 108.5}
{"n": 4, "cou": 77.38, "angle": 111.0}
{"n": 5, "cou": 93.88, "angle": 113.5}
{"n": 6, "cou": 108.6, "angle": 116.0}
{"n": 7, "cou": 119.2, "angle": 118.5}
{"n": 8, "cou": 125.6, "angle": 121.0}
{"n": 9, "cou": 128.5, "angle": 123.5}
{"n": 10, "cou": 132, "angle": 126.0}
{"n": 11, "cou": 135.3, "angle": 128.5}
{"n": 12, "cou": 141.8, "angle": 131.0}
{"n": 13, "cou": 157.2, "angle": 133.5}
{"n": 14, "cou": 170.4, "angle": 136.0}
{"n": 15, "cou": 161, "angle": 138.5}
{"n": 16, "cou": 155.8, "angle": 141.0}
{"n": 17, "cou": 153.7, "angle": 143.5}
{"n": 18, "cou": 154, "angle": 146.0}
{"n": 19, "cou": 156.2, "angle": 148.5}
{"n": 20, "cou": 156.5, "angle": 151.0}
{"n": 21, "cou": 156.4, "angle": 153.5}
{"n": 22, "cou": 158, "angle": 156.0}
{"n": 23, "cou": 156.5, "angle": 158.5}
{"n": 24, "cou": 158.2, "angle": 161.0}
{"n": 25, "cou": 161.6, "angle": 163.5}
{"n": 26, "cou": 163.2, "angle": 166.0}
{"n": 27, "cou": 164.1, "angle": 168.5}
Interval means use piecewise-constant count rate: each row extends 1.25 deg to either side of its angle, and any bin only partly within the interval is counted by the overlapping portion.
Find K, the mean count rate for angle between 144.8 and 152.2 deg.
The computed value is 156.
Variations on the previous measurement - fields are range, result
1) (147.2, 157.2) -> 157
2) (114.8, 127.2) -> 123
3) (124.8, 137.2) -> 147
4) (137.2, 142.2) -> 159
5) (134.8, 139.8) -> 166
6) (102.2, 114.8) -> 95.3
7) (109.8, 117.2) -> 93.3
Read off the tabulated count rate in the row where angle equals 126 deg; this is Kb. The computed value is 132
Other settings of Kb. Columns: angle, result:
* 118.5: 119.2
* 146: 154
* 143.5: 153.7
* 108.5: 81.33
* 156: 158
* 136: 170.4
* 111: 77.38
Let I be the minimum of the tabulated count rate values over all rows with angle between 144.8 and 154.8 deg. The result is 154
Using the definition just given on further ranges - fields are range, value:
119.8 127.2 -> 125.6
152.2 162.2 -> 156.4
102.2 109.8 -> 81.33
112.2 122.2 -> 93.88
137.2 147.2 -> 153.7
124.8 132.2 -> 132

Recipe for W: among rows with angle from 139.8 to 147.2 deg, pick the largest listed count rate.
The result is 155.8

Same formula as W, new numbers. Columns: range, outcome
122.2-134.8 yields 157.2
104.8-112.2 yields 100.5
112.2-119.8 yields 119.2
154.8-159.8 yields 158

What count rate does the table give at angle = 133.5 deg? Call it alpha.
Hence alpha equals 157.2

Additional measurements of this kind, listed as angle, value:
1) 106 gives 100.5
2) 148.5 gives 156.2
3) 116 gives 108.6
